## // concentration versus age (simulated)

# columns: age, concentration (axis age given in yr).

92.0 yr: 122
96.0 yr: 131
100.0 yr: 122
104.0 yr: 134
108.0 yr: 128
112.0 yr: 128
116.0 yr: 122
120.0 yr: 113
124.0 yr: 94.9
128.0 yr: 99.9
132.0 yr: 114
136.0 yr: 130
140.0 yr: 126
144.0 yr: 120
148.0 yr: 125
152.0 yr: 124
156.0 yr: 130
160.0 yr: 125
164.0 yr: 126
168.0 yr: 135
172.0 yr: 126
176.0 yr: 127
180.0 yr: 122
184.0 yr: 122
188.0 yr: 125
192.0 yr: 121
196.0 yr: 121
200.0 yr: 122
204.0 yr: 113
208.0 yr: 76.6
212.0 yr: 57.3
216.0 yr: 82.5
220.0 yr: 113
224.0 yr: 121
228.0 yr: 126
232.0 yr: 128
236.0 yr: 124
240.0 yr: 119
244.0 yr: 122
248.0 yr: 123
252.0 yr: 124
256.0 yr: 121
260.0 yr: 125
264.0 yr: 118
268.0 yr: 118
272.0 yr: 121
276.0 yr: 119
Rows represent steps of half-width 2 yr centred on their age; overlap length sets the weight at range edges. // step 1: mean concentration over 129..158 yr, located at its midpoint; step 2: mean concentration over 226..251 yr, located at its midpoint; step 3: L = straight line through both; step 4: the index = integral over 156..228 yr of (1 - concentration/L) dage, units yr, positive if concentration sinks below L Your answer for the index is 5.2 yr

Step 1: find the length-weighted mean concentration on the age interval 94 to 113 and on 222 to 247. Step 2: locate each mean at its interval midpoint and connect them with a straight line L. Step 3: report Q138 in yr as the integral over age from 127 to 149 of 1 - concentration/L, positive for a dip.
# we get 1.3 yr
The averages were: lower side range 129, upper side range 123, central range 120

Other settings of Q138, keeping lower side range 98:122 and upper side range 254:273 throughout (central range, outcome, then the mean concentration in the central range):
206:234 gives 4.84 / 101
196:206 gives 0.33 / 118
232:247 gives -0.17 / 123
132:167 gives -0.53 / 125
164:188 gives -0.67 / 126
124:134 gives 1.57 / 105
